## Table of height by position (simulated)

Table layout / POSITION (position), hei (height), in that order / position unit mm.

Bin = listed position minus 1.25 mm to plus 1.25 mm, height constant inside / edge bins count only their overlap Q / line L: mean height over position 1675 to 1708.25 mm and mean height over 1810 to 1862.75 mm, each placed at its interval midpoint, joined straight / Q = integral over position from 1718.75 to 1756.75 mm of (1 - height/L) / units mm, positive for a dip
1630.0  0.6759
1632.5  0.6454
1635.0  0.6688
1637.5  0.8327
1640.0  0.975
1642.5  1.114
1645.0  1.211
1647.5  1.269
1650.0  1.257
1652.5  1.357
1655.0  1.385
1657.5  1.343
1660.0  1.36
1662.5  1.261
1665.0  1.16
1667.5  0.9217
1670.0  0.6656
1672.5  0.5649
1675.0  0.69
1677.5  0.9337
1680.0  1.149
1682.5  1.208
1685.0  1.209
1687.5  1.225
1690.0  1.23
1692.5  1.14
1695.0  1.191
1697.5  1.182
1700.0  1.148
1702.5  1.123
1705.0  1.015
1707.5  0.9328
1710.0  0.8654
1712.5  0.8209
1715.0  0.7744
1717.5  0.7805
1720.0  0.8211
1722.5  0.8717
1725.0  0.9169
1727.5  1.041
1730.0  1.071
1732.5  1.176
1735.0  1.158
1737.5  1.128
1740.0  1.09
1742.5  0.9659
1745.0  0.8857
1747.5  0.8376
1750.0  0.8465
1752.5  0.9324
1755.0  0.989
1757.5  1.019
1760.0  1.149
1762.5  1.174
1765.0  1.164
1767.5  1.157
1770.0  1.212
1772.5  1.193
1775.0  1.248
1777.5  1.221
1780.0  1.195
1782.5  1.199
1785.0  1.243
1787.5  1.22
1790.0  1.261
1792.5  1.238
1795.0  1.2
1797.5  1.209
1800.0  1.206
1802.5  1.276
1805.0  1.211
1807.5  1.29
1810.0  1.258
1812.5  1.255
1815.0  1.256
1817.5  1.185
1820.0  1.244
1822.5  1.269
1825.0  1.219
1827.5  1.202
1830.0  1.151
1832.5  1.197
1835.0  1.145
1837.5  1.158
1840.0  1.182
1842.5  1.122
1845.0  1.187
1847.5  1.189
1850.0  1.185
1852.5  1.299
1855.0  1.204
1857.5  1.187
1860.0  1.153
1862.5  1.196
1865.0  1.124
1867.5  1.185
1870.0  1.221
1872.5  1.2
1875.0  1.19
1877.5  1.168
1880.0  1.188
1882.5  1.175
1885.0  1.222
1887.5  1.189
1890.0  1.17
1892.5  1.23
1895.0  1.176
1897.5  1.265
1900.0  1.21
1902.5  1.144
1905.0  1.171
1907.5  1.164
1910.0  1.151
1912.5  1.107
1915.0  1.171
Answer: 5.3 mm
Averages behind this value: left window 1.12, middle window 0.983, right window 1.2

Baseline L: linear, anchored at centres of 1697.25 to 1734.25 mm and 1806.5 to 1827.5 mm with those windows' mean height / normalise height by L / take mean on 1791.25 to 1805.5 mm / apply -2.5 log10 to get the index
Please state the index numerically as -0.03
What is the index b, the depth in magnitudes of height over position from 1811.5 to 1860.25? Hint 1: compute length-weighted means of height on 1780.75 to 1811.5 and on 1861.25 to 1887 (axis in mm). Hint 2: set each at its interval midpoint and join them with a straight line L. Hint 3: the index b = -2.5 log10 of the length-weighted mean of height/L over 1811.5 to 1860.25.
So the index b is 0.009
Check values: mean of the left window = 1.23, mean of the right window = 1.19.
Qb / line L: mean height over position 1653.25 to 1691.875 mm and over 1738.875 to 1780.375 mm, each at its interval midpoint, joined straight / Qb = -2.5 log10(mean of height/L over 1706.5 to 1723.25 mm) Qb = 0.281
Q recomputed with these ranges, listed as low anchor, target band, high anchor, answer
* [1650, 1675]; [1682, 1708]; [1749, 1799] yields -0.8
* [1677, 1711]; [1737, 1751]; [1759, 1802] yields 2.6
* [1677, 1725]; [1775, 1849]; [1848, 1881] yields -4.8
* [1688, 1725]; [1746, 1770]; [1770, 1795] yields 2.4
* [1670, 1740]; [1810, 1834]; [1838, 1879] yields -1.6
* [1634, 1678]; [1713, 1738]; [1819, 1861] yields 3.3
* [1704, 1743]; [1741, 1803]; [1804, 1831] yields -1.3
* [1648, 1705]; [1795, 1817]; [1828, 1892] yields -1.4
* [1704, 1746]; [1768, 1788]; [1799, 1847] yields -2.2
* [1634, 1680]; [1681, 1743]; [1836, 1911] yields 2.6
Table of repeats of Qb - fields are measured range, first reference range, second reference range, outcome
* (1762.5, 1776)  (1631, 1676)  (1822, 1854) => -0.054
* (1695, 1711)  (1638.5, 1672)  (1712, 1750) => -0.028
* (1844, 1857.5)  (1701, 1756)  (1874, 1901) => -0.063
